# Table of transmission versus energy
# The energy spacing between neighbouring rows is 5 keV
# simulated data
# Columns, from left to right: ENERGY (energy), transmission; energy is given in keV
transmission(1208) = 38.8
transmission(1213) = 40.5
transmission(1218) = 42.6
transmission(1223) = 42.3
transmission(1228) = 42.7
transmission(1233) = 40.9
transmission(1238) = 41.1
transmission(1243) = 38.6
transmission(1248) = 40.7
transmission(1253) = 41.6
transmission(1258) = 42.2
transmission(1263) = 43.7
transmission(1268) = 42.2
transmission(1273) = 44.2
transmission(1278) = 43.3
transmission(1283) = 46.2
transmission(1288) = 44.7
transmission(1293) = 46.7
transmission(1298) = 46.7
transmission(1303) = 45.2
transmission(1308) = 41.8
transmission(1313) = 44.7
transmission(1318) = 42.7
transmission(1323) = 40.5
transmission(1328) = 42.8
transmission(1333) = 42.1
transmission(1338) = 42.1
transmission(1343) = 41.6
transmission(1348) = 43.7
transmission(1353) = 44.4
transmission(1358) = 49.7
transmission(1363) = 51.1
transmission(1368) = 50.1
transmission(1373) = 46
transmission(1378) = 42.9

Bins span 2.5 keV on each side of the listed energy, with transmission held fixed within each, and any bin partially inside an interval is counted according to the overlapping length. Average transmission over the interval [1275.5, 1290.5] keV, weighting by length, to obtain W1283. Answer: 44.7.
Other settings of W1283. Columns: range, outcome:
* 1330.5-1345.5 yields 41.9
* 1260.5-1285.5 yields 43.9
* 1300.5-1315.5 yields 43.9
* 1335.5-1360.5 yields 44.3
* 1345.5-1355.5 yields 44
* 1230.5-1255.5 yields 40.6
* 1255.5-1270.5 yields 42.7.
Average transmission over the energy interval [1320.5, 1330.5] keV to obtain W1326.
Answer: 41.6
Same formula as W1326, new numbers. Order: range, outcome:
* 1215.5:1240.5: 41.9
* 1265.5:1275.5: 43.2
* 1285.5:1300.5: 46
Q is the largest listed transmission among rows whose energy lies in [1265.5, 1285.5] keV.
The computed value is 46.2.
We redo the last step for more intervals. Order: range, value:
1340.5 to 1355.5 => 44.4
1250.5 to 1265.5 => 43.7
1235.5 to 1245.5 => 41.1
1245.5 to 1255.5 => 41.6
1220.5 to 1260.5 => 42.7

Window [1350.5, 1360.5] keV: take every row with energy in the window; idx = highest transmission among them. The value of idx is 49.7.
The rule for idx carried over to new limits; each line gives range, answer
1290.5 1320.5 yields 46.7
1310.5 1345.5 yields 44.7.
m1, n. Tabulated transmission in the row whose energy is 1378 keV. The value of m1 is 42.9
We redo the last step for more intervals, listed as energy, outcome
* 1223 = 42.3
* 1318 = 42.7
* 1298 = 46.7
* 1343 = 41.6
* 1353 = 44.4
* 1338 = 42.1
